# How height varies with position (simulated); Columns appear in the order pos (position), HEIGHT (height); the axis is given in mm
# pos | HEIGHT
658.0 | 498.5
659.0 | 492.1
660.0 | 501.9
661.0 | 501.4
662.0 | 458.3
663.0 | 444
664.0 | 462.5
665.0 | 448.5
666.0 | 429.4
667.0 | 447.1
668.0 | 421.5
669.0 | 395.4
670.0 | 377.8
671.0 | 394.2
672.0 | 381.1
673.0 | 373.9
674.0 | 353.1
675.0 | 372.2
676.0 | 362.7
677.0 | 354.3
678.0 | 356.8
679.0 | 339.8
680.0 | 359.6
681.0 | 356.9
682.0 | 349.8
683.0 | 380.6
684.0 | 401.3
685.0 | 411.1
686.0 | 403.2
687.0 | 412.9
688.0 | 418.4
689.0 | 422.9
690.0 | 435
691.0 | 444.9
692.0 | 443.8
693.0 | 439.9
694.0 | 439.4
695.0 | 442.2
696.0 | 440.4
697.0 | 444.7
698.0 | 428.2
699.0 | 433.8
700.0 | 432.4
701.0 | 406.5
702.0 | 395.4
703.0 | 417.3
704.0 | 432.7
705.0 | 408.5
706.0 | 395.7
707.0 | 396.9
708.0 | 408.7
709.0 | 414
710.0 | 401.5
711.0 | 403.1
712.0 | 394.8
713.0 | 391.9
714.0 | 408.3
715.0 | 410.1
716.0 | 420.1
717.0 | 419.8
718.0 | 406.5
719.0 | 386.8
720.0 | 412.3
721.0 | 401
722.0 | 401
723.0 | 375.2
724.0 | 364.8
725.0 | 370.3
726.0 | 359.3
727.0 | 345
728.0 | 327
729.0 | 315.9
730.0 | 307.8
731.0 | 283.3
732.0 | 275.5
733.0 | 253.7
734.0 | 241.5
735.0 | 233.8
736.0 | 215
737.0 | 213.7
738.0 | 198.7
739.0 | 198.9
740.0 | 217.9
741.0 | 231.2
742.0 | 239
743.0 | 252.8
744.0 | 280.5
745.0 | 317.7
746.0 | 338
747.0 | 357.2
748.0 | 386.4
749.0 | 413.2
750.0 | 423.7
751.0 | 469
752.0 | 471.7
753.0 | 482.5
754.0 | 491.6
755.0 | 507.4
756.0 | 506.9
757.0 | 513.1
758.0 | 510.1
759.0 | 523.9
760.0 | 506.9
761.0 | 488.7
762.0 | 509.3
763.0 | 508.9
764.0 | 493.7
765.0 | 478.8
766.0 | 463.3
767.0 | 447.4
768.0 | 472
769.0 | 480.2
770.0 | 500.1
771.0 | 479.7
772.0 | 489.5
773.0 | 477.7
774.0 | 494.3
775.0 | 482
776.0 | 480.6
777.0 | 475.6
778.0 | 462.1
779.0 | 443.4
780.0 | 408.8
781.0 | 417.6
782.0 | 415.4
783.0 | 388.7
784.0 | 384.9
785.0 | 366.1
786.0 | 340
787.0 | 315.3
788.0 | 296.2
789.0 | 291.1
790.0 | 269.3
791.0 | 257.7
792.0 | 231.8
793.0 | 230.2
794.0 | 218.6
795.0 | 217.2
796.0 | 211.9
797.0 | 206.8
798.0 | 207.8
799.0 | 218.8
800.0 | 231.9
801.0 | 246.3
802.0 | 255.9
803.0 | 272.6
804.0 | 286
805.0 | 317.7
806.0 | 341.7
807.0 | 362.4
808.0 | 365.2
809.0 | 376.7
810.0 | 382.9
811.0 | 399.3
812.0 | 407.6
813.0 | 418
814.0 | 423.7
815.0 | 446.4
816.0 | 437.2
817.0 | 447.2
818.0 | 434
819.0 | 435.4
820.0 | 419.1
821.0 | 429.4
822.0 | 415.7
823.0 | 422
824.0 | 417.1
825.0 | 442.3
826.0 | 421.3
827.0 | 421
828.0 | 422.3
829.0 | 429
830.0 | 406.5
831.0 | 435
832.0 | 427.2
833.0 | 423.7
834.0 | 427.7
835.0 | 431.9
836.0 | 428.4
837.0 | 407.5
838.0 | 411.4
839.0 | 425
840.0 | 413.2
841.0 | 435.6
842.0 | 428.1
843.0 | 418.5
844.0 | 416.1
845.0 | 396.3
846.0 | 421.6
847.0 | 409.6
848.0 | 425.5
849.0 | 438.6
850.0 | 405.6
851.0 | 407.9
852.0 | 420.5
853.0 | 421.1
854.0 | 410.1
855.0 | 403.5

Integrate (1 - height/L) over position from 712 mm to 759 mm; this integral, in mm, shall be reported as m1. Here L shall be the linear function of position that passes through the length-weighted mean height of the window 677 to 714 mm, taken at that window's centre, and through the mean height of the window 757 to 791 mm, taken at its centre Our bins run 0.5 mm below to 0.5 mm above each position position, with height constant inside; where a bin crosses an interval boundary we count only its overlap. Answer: 7.38 mm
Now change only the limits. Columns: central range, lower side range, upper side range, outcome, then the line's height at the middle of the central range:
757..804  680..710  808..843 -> 4.1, 419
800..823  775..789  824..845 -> 2.0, 412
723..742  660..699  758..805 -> 5.6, 394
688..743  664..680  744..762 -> 7.1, 422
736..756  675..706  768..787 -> 4.0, 429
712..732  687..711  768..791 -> 2.3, 420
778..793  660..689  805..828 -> 2.3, 408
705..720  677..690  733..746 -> -4.6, 311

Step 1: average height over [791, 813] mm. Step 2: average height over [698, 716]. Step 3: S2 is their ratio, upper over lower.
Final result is 0.7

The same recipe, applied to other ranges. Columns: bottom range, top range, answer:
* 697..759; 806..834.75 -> 1.12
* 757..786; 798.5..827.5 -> 0.81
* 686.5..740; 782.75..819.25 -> 0.86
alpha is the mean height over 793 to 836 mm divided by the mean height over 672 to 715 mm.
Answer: 0.9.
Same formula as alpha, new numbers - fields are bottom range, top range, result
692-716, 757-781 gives 1.15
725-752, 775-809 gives 1.06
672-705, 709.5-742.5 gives 0.81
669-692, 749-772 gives 1.26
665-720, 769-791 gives 1.02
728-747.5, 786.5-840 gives 1.36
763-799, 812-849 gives 1.12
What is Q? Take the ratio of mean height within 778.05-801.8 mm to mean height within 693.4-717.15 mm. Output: 0.72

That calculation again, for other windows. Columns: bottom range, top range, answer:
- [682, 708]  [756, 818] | 0.92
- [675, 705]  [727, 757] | 0.81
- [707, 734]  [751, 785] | 1.28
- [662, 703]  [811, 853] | 1.04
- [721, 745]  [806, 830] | 1.45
